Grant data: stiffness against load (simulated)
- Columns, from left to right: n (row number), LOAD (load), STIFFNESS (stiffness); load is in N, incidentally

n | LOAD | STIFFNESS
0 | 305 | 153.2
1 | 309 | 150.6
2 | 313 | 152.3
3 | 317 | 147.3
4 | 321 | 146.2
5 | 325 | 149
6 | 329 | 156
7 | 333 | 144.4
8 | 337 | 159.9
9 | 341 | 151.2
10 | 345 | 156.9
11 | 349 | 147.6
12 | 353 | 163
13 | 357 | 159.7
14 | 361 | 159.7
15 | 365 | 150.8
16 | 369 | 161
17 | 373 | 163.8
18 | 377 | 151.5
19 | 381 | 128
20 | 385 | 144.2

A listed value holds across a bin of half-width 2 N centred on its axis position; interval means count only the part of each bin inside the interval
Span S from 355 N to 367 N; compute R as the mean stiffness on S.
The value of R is 157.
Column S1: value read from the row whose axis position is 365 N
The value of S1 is 150.8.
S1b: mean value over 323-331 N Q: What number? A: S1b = 152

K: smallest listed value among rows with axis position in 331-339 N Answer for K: 144.4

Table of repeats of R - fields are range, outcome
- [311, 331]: 150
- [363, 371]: 156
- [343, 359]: 157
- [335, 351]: 154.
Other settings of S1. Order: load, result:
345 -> 156.9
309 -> 150.6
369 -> 161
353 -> 163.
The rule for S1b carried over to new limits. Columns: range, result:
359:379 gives 157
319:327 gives 148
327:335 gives 150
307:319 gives 150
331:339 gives 152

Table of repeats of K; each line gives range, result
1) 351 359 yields 159.7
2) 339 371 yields 147.6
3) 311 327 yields 146.2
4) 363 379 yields 150.8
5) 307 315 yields 150.6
